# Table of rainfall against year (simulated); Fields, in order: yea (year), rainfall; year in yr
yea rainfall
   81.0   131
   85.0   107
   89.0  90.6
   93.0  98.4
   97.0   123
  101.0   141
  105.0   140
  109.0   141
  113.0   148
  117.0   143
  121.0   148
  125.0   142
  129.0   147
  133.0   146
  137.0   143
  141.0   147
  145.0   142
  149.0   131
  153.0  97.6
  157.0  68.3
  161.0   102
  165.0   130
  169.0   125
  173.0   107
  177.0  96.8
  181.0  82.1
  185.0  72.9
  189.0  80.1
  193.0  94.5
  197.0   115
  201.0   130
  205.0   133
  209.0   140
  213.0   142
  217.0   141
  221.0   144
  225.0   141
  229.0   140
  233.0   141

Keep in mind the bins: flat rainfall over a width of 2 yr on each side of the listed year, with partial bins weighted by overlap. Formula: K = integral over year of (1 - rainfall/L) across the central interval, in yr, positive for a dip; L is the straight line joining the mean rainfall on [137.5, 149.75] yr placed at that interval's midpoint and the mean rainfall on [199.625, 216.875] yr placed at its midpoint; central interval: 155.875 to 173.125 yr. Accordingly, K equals 3.89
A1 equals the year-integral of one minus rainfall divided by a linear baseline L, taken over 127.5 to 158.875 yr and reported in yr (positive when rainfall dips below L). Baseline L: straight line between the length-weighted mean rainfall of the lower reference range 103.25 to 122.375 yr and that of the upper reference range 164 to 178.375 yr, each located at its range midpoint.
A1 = 0.38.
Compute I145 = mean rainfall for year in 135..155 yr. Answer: 132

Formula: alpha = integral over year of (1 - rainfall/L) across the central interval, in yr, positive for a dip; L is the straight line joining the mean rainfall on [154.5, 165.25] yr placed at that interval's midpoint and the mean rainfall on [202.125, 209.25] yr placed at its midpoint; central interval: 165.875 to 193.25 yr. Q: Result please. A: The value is 3.7 yr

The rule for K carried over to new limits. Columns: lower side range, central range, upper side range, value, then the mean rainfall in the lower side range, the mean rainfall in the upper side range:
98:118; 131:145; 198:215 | -0.5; 142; 135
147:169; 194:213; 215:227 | 0.5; 108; 142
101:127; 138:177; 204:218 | 7.0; 143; 139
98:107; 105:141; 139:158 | -4.0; 139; 120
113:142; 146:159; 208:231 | 3.8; 145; 141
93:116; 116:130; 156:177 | -2.0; 135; 107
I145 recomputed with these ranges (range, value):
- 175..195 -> 85.3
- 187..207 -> 111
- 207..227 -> 142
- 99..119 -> 143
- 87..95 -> 94.5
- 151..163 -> 89.3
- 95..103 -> 132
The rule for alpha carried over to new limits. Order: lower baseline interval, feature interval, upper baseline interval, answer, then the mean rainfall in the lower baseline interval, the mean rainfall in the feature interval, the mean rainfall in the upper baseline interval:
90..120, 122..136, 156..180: -2.6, 133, 145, 105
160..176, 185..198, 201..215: 3.8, 116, 91.5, 137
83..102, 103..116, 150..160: -4.7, 110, 143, 89.7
